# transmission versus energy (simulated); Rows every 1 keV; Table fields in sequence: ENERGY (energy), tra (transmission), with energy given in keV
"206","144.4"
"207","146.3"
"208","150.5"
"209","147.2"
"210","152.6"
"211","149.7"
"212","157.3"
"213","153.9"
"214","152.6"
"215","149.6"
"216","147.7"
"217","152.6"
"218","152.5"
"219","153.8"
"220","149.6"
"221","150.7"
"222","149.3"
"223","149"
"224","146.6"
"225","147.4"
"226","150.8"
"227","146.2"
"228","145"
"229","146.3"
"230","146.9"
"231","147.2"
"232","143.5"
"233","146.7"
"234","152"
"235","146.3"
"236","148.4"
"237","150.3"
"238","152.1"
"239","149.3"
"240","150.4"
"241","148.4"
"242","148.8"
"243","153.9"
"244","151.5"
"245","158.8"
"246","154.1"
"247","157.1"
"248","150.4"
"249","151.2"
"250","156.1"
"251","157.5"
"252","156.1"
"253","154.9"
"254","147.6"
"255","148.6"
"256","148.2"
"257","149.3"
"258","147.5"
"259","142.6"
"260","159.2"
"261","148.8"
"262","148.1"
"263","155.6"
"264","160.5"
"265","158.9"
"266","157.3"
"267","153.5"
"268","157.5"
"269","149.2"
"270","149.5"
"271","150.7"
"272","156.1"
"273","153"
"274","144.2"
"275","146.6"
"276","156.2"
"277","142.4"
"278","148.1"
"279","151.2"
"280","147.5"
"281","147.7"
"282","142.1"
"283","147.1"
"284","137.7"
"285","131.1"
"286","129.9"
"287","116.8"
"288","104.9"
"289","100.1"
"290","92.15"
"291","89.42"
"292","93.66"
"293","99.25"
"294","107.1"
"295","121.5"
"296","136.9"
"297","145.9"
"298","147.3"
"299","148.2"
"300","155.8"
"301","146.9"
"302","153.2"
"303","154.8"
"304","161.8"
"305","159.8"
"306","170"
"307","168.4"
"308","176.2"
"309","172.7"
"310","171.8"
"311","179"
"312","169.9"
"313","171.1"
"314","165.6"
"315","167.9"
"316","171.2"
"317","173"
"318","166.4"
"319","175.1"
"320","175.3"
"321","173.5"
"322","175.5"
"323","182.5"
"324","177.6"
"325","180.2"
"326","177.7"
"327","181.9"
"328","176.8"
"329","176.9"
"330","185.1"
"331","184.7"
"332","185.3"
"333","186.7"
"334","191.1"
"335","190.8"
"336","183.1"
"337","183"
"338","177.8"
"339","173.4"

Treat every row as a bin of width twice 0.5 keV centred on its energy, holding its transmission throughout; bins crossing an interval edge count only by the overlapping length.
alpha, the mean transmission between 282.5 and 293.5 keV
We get 113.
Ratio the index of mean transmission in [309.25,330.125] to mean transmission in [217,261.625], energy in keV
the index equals 1.2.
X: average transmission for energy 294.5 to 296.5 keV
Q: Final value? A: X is 129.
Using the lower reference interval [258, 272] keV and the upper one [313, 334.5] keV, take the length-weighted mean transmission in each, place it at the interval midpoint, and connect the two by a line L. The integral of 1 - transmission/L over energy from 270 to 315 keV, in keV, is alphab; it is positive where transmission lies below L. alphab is 5.70 keV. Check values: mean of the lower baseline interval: 153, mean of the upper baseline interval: 177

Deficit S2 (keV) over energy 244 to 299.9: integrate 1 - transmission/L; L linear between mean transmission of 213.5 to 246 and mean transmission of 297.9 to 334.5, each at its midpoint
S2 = 6.2 keV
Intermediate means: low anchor 150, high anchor 172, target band 142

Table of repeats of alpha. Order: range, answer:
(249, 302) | 141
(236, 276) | 152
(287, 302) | 122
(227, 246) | 149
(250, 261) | 151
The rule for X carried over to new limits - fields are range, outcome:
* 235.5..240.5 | 150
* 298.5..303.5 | 152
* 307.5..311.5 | 175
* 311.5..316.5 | 169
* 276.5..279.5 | 147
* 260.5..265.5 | 154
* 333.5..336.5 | 188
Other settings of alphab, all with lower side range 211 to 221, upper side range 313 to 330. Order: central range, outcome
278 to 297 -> 5.0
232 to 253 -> 0.8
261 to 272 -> 0.6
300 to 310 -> 0.5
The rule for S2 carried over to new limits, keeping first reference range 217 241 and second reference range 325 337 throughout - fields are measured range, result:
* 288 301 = 3.9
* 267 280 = 1.1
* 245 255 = 0.1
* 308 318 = 0.3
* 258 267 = 0.4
